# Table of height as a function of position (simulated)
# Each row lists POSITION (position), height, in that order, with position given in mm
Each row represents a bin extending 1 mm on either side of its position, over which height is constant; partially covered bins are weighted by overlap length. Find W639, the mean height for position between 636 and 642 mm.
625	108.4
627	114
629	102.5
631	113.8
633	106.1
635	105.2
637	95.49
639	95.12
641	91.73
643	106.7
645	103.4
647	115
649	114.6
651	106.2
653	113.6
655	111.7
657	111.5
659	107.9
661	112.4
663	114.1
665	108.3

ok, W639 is 94.1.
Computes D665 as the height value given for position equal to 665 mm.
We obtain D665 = 108.3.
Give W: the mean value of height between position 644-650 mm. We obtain 111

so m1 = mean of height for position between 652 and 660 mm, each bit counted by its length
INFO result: 111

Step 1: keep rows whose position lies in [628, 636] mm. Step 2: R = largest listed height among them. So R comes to 113.8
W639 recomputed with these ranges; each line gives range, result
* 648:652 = 110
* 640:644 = 99.2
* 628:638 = 105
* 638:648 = 102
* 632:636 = 106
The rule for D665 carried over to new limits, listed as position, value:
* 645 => 103.4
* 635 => 105.2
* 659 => 107.9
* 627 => 114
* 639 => 95.12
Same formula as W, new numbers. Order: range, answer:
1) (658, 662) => 110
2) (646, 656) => 112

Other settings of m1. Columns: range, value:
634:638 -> 100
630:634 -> 110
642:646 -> 105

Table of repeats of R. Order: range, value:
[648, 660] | 114.6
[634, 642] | 105.2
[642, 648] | 115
